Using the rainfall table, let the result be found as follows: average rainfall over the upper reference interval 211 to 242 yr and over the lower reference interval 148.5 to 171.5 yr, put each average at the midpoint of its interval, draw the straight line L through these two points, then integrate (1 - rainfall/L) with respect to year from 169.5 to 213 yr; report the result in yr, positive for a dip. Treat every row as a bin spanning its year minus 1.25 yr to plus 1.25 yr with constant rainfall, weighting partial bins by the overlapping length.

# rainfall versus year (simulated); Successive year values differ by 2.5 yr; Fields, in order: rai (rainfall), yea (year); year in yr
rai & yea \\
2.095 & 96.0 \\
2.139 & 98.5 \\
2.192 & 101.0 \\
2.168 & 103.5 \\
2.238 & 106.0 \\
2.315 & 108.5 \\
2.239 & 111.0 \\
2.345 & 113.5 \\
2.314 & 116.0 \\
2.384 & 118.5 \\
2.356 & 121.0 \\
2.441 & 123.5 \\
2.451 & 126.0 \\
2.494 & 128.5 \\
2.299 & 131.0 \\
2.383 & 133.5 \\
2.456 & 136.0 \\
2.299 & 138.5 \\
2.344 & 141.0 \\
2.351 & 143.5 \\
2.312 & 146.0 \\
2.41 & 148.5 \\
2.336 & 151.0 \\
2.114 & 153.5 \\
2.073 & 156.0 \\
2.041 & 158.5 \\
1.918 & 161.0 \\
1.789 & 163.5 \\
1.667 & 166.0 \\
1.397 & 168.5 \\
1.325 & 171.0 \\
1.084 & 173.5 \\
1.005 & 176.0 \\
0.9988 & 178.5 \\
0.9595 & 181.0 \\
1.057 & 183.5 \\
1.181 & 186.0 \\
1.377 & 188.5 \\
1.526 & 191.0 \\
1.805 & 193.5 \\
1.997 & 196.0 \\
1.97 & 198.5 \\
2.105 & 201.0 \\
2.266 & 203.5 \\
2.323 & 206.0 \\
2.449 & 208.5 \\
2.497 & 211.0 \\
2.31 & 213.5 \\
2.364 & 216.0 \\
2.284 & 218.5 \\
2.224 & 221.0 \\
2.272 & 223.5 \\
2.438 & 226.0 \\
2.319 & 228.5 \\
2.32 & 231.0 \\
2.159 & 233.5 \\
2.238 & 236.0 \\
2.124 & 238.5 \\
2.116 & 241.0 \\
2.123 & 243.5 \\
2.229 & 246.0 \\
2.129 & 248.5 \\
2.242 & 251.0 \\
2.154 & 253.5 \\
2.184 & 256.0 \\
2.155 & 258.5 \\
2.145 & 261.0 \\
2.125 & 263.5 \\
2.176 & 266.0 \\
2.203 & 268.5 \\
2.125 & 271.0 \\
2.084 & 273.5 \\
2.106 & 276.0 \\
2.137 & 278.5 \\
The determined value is 9.2 yr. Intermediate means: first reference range 1.9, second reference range 2.27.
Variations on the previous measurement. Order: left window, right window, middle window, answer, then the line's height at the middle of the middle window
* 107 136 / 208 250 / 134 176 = 6.59 yr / 2.34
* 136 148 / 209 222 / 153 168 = 2.86 yr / 2.35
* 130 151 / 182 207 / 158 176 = 4.57 yr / 2.06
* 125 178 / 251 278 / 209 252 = -3.15 yr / 2.11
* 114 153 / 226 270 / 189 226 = 1.46 yr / 2.25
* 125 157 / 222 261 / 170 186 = 8.48 yr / 2.29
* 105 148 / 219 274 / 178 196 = 7.44 yr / 2.28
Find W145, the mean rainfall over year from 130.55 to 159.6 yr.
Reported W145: 2.29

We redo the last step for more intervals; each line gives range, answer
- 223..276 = 2.19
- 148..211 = 1.73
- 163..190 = 1.25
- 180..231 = 2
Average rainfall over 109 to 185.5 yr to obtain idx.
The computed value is 1.98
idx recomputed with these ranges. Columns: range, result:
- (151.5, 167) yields 1.96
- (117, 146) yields 2.38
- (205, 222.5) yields 2.35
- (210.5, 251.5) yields 2.25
